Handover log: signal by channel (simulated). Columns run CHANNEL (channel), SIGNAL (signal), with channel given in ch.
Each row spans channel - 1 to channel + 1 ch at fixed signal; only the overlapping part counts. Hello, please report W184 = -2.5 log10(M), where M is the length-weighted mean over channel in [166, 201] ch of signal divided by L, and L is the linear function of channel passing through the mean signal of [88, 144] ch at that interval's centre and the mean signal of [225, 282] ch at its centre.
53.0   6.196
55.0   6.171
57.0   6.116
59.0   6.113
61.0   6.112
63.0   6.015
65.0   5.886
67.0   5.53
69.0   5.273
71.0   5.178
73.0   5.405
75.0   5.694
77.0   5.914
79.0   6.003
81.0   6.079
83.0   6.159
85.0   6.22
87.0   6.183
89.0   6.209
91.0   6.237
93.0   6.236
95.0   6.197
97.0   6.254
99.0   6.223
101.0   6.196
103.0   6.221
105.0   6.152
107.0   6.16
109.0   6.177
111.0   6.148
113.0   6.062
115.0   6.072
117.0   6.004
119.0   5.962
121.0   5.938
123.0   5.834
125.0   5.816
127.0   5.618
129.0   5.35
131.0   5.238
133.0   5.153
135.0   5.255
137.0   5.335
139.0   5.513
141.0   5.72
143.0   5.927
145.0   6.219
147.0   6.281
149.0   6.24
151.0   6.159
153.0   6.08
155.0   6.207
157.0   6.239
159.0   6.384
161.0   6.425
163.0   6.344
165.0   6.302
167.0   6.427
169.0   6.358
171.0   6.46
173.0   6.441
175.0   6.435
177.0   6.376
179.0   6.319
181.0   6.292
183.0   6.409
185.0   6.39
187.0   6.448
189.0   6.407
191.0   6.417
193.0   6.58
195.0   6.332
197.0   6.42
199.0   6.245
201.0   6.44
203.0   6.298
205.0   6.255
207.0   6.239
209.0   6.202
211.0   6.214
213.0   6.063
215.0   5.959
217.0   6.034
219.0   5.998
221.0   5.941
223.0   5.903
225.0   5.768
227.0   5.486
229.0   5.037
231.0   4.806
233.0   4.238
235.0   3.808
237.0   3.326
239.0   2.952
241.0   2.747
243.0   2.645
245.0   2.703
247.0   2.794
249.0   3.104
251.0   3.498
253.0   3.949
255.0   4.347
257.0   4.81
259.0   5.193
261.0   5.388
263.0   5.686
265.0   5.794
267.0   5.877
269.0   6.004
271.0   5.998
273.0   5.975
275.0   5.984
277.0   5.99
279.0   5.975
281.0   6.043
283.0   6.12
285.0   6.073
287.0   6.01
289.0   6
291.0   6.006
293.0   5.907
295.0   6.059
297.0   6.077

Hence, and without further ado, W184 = -0.21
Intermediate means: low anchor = 5.9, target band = 6.4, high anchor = 4.67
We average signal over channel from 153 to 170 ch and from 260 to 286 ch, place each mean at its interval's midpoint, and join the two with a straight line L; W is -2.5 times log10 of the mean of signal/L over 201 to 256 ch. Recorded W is 0.26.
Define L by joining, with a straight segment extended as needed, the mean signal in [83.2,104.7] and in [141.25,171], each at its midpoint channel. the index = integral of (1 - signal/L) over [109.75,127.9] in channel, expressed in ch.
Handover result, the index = 0.8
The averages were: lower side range 6.21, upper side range 6.25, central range 5.94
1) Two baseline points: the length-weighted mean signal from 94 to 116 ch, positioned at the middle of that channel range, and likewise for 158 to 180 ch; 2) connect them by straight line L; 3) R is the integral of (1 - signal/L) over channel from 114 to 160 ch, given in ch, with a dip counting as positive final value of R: 3.1 ch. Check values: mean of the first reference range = 6.17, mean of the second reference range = 6.39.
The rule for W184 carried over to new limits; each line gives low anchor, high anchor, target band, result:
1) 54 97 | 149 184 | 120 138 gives 0.12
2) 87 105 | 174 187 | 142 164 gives 0.02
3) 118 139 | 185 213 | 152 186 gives -0.06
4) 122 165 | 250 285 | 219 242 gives 0.21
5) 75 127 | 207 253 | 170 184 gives -0.22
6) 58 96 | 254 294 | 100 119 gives -0.04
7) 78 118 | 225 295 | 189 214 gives -0.18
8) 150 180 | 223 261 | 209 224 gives -0.25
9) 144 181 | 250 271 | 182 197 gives -0.08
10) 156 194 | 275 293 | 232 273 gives 0.39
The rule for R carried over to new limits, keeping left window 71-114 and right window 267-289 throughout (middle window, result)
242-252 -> 5.1 ch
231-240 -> 3.4 ch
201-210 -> -0.3 ch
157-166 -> -0.4 ch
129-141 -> 1.4 ch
